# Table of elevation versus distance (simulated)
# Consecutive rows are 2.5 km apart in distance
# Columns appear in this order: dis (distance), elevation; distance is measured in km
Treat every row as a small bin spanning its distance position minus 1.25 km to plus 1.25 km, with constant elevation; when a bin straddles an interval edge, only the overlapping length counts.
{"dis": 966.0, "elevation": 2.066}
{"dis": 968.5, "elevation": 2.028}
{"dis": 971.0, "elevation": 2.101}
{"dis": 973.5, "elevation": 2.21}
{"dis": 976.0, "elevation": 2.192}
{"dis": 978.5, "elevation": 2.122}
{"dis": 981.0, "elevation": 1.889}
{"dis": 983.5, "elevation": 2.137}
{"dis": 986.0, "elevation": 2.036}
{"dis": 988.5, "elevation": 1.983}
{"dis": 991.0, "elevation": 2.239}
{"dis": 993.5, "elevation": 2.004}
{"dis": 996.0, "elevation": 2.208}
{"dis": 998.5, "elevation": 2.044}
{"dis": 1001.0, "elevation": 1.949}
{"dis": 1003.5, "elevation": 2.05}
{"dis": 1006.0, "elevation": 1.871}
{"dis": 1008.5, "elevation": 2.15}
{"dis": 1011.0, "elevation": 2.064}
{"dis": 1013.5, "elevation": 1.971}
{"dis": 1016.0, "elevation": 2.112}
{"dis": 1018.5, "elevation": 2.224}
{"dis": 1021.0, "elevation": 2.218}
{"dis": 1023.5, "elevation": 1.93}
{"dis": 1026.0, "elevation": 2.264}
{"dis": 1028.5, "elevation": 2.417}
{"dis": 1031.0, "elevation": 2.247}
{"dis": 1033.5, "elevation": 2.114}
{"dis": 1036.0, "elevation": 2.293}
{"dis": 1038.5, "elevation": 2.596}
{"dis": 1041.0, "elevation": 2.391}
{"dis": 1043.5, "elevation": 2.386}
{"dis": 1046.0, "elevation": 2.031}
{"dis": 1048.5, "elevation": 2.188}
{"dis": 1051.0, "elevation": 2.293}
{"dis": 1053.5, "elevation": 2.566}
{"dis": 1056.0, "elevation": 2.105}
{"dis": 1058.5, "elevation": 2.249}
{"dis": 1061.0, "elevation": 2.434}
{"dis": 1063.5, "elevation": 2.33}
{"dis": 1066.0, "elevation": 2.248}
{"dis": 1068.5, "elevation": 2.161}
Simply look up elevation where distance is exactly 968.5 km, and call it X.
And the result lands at 2.028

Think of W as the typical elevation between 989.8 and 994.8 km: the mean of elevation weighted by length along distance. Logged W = 2.12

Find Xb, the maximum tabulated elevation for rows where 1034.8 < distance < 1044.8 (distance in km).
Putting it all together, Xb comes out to 2.596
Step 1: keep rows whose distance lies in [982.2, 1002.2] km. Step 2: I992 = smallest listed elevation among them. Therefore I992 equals 1.949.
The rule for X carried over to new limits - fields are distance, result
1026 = 2.264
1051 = 2.293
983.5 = 2.137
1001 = 1.949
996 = 2.208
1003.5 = 2.05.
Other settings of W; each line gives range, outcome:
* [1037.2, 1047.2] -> 2.35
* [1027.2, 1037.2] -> 2.27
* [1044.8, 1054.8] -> 2.27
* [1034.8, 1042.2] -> 2.43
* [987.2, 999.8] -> 2.09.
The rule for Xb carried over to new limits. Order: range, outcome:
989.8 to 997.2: 2.239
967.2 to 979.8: 2.21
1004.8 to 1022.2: 2.224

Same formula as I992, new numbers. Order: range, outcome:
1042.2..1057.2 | 2.031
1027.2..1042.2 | 2.114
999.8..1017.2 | 1.871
